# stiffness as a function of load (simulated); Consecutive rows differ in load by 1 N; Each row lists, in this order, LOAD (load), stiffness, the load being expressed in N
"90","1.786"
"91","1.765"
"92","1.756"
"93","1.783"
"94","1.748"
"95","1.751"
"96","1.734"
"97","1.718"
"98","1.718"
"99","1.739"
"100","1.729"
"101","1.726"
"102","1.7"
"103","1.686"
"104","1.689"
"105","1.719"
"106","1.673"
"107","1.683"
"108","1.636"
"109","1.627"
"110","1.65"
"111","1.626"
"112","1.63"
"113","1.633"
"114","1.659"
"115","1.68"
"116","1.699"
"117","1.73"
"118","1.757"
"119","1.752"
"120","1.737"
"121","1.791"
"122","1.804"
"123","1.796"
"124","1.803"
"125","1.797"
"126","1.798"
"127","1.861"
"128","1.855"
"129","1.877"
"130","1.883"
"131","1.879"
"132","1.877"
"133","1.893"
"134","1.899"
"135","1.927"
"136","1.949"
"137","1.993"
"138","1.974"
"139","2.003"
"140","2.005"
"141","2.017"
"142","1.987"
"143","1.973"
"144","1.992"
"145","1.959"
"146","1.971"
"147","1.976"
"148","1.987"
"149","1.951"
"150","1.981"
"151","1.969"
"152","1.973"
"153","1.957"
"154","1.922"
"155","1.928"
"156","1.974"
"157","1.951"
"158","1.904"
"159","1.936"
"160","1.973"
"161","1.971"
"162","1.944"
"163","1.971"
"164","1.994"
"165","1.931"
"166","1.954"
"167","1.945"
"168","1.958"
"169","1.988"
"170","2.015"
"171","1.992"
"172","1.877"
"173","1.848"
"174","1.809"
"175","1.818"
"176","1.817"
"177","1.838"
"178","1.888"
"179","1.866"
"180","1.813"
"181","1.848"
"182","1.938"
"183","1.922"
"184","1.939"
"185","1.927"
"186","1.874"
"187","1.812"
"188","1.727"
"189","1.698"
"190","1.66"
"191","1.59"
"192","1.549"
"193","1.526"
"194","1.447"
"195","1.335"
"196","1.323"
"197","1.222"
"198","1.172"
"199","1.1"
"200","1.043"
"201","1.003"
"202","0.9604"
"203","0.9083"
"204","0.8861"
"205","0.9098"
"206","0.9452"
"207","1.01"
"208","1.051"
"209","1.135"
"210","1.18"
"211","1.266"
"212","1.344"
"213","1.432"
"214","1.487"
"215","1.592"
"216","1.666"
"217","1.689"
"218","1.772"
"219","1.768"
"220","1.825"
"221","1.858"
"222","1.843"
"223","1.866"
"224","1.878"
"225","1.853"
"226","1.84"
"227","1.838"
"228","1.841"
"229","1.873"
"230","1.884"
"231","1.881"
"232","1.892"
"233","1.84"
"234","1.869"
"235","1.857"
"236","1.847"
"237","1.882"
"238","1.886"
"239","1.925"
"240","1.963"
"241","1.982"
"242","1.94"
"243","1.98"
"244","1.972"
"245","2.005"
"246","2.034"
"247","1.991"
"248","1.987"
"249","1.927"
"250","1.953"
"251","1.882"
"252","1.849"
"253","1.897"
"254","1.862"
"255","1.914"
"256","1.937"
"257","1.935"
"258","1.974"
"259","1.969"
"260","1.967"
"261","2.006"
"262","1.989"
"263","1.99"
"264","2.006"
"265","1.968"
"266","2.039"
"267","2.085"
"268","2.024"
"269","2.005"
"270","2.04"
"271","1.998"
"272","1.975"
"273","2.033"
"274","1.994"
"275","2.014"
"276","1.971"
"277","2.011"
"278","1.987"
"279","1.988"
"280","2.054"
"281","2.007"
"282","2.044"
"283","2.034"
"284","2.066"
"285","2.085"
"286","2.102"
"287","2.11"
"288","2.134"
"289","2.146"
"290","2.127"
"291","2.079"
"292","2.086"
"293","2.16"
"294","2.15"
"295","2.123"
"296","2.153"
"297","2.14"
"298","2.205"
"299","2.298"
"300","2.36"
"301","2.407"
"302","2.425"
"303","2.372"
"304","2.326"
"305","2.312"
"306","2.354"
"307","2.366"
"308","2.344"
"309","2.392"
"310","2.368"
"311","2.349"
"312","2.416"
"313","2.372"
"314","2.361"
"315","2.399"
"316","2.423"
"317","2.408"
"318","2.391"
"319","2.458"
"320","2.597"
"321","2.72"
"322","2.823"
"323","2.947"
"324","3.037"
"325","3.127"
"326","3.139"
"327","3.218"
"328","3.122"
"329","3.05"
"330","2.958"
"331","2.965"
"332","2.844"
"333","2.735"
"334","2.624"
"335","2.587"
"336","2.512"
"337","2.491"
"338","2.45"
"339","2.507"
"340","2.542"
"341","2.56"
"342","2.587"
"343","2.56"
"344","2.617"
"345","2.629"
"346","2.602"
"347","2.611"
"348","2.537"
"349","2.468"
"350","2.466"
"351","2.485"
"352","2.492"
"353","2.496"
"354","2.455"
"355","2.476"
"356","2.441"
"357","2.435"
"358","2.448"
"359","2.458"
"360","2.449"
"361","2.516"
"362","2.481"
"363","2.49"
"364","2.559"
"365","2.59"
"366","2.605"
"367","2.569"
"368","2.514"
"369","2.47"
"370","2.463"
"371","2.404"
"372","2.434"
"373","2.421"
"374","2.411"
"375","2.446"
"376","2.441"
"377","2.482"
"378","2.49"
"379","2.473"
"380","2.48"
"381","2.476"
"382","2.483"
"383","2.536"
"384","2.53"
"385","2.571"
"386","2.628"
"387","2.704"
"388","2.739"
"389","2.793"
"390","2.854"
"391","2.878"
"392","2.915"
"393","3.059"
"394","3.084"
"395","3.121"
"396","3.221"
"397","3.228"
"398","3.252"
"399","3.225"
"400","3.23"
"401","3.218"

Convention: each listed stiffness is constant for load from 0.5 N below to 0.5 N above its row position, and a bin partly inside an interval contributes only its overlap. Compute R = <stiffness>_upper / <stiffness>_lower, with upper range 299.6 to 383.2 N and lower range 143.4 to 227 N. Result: 1.5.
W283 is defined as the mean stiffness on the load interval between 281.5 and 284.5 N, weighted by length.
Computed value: 2.05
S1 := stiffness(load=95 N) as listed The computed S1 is 1.751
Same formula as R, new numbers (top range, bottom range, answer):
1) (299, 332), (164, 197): 1.45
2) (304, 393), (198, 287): 1.45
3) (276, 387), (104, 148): 1.35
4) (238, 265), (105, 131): 1.12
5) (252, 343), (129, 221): 1.34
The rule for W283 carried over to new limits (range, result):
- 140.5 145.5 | 1.99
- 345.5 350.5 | 2.54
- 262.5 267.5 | 2.02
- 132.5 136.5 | 1.92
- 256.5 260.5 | 1.96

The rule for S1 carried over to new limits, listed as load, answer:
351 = 2.485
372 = 2.434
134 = 1.899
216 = 1.666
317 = 2.408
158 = 1.904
